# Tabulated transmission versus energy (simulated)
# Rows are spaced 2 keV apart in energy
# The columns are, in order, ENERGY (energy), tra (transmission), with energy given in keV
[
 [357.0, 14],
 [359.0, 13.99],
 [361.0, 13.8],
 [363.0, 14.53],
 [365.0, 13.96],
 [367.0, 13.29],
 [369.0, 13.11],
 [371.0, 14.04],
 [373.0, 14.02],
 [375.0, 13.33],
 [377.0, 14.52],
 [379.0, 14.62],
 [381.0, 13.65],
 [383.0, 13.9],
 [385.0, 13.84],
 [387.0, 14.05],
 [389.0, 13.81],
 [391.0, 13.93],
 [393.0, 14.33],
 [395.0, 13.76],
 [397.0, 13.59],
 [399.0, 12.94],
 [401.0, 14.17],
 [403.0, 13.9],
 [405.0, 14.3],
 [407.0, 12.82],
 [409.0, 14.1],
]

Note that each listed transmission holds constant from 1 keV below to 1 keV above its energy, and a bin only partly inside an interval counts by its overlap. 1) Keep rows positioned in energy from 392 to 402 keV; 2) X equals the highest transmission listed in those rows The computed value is 14.33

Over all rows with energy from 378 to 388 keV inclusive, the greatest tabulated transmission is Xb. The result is 14.62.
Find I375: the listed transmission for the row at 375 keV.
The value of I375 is 13.33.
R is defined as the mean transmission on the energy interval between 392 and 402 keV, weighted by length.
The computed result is 13.8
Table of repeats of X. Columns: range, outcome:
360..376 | 14.53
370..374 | 14.04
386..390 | 14.05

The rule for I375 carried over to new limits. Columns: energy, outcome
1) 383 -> 13.9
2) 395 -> 13.76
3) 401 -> 14.17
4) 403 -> 13.9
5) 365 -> 13.96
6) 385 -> 13.84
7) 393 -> 14.33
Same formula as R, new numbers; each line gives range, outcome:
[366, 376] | 13.6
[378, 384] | 14.1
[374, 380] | 14.2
